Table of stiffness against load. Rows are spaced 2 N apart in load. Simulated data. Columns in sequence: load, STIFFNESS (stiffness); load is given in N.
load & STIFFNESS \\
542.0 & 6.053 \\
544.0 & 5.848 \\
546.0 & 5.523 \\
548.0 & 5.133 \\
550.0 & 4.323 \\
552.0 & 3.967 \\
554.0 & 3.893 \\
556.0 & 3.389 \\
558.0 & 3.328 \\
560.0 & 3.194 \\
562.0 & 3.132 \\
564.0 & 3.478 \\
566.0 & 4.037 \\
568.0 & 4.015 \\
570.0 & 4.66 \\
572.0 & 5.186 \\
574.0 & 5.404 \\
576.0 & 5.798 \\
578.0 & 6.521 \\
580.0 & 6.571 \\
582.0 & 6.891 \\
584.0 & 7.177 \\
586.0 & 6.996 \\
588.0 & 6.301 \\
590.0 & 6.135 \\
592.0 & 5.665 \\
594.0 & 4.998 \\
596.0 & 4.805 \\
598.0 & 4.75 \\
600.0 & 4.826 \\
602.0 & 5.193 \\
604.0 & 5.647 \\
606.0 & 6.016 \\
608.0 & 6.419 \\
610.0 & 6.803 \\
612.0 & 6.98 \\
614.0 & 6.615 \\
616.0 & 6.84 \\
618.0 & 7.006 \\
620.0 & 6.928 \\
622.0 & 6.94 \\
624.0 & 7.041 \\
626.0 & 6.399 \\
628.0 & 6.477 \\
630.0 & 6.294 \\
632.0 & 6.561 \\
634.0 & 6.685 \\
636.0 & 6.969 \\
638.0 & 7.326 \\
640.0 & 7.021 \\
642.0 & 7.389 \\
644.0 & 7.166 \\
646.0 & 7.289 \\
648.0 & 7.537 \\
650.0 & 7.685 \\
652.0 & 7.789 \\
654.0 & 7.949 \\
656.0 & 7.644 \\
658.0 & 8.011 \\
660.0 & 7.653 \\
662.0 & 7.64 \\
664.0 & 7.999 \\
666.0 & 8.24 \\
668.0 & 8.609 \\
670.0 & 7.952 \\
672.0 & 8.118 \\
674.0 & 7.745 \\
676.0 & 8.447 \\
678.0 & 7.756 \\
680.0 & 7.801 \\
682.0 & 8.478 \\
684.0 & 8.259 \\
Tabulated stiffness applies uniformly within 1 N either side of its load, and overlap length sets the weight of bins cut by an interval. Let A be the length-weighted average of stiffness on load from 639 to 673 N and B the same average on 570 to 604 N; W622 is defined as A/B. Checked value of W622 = 1.34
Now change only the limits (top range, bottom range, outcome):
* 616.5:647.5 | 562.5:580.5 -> 1.39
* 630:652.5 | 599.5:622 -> 1.13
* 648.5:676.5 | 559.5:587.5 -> 1.51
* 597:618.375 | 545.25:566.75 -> 1.55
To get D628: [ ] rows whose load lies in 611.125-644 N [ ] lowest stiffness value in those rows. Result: 6.294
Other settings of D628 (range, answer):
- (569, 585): 4.66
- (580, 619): 4.75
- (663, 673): 7.952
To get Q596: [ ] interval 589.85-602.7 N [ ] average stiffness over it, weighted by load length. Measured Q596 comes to 5.13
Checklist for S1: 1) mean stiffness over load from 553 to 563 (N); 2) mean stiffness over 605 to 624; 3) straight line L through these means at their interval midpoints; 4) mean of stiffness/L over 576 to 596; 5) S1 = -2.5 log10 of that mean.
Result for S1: -0.24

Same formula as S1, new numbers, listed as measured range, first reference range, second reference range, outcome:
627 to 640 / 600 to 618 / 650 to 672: 0.051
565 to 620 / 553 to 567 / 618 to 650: -0.184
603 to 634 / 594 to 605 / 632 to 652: -0.105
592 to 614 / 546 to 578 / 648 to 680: 0.018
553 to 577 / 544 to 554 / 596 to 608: 0.198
